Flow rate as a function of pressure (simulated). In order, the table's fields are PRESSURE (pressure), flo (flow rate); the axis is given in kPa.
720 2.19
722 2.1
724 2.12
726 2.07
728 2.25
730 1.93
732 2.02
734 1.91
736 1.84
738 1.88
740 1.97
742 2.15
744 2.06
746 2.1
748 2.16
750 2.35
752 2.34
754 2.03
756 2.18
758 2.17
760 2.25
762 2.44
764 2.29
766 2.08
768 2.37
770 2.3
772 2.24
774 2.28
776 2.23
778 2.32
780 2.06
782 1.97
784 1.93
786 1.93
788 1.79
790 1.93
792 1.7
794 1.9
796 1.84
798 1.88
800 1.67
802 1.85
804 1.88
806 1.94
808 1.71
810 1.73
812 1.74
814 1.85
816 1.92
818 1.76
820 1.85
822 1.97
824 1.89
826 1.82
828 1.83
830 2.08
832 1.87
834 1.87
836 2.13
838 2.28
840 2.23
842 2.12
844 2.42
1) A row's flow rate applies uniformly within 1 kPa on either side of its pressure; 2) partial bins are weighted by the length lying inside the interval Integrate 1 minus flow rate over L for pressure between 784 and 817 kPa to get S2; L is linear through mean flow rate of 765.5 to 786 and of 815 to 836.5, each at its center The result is 3.3 kPa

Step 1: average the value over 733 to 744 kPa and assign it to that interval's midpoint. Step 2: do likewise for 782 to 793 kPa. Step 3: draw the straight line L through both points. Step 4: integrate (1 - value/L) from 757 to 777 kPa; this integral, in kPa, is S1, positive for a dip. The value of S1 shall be -3.8 kPa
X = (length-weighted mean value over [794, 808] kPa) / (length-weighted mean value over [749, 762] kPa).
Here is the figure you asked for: 0.82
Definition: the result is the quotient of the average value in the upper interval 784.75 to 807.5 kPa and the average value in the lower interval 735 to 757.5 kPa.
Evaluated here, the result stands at 0.9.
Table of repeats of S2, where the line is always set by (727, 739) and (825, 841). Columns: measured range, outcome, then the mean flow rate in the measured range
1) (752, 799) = -2.5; 2.1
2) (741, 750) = -0.8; 2.14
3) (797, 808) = 0.9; 1.83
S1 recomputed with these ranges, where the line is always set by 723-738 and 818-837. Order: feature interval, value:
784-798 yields 0.7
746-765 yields -2.4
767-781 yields -2.1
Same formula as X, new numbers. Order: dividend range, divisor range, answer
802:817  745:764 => 0.82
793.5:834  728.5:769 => 0.87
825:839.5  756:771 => 0.88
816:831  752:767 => 0.85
